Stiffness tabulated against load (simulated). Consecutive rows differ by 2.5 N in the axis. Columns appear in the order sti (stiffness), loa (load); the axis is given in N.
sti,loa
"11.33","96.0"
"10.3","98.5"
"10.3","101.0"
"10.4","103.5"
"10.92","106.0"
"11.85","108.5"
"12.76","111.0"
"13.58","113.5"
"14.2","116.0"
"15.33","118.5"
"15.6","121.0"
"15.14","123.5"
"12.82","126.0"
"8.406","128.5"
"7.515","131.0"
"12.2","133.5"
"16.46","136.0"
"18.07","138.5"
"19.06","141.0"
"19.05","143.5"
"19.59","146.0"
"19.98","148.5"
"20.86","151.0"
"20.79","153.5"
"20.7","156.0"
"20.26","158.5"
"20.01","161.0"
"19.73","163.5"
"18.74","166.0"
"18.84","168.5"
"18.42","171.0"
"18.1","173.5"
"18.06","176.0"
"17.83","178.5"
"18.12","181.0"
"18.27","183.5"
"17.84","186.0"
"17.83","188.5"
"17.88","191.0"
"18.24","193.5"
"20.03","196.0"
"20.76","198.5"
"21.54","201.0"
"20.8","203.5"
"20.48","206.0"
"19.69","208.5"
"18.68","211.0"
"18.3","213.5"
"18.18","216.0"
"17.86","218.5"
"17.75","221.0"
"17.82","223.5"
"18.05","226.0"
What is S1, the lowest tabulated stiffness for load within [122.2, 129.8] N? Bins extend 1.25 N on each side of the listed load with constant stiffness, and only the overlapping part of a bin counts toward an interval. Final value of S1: 8.406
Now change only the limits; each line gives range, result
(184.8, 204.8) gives 17.83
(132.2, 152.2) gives 12.2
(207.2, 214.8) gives 18.3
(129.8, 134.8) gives 7.515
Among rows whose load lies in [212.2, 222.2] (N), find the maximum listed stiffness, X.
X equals 18.3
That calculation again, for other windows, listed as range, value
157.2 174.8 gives 20.26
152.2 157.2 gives 20.79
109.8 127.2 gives 15.6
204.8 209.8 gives 20.48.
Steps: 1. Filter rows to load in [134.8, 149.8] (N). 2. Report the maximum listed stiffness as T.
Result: 19.98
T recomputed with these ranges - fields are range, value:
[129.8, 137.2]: 16.46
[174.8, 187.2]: 18.27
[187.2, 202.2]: 21.54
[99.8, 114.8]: 13.58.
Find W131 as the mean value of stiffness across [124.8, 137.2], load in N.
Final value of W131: 11.5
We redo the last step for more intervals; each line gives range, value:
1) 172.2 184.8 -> 18.1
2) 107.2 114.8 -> 12.7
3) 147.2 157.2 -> 20.6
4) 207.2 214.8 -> 18.9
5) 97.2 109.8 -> 10.8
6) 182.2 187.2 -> 18.1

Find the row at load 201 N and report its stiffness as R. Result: 21.54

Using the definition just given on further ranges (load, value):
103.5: 10.4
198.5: 20.76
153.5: 20.79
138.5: 18.07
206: 20.48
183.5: 18.27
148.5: 19.98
